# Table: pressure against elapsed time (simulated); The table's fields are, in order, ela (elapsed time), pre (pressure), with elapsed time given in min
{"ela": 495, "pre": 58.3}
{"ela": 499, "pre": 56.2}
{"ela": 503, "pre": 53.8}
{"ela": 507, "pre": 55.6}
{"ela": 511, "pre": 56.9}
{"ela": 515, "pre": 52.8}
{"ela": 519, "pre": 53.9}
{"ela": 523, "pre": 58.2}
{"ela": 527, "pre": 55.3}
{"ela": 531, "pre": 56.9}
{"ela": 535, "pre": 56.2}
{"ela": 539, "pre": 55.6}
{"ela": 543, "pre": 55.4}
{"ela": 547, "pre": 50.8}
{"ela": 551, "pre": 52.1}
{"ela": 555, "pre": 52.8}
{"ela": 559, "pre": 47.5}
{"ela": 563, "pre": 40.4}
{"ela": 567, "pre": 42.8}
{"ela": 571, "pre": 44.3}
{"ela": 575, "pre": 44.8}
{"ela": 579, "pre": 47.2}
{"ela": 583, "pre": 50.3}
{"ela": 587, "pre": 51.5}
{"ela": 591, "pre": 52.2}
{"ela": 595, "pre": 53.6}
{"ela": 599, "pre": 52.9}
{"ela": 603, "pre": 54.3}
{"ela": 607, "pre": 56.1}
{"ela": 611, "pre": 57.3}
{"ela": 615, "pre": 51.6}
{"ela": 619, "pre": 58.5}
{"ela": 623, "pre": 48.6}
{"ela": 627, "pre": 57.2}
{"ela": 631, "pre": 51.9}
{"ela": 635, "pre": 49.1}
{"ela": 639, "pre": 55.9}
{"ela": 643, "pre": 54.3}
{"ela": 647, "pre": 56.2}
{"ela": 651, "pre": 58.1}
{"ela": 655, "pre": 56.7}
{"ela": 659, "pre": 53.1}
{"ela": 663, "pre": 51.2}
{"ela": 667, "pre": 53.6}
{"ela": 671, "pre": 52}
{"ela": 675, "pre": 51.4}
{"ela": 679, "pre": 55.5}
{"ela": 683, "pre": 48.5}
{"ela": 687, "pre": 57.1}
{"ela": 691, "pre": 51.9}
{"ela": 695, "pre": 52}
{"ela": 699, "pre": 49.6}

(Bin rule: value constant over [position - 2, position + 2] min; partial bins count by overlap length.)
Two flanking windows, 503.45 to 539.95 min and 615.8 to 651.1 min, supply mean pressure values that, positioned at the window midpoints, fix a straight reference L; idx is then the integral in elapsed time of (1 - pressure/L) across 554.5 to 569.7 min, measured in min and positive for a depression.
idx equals 2.8 min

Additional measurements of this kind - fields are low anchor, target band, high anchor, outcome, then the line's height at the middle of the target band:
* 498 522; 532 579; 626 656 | 4.7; 54.9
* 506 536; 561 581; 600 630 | 4.1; 55.1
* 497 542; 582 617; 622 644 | 0.2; 53.7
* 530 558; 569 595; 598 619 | 2.7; 54.5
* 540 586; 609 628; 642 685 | -1.2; 51.3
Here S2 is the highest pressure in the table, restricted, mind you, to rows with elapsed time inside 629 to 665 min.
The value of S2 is 58.1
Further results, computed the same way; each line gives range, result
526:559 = 56.9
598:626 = 58.5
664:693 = 57.1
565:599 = 53.6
